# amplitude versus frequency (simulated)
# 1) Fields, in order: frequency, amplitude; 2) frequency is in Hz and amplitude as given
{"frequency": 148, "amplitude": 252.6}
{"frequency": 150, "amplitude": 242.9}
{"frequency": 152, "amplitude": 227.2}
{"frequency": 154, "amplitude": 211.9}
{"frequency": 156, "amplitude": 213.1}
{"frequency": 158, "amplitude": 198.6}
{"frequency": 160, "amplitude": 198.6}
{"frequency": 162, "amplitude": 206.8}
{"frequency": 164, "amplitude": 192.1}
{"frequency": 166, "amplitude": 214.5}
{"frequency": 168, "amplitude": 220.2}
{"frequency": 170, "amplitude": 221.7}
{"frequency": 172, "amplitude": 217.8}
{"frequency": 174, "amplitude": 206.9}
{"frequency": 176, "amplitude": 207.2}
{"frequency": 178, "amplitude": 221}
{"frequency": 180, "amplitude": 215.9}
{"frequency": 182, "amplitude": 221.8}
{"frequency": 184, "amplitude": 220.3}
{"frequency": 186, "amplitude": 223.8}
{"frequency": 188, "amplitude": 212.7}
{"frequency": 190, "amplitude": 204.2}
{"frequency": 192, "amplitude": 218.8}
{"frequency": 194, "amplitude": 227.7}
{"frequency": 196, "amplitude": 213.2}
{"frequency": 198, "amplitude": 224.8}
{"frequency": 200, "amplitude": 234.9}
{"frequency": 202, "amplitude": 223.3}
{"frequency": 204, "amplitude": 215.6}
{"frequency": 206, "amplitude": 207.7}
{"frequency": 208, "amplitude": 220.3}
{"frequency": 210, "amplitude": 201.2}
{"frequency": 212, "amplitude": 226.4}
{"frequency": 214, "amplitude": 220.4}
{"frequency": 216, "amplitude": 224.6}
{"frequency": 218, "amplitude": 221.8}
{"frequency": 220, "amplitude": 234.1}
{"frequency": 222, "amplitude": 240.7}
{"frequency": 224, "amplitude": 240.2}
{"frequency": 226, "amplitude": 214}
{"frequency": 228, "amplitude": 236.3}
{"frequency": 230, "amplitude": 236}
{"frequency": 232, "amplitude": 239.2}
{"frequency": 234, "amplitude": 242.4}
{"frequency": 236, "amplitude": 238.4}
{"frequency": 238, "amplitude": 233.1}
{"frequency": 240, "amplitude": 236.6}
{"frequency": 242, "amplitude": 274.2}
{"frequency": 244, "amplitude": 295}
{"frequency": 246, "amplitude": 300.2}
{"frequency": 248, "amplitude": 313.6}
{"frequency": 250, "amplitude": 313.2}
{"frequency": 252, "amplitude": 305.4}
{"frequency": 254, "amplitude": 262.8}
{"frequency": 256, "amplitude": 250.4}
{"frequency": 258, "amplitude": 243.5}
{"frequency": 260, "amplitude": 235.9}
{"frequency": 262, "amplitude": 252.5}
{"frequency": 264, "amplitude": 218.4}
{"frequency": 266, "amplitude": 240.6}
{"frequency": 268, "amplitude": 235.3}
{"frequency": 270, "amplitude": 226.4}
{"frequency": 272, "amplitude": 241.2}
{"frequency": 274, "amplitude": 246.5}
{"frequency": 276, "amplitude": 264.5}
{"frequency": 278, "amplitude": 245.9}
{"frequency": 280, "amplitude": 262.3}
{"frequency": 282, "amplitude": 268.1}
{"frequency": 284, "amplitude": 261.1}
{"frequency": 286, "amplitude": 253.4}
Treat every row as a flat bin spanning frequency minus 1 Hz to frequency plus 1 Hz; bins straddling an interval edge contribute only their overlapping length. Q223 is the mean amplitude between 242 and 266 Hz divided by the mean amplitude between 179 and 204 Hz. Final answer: 1.2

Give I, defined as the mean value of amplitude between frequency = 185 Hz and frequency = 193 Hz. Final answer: 215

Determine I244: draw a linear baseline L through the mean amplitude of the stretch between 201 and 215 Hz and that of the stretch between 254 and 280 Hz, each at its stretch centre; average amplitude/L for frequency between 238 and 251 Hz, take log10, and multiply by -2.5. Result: -0.216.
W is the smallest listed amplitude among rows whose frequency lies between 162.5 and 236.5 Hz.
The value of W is 192.1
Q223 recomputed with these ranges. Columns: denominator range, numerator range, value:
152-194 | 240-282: 1.22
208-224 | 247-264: 1.20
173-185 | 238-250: 1.31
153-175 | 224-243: 1.14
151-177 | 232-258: 1.28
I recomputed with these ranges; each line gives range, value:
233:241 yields 238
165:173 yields 219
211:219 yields 223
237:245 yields 260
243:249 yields 303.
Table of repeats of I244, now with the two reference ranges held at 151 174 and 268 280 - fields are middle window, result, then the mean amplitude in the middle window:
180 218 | 0.016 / 219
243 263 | -0.162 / 277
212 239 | -0.008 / 232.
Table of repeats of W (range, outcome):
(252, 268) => 218.4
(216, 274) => 214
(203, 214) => 201.2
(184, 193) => 204.2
